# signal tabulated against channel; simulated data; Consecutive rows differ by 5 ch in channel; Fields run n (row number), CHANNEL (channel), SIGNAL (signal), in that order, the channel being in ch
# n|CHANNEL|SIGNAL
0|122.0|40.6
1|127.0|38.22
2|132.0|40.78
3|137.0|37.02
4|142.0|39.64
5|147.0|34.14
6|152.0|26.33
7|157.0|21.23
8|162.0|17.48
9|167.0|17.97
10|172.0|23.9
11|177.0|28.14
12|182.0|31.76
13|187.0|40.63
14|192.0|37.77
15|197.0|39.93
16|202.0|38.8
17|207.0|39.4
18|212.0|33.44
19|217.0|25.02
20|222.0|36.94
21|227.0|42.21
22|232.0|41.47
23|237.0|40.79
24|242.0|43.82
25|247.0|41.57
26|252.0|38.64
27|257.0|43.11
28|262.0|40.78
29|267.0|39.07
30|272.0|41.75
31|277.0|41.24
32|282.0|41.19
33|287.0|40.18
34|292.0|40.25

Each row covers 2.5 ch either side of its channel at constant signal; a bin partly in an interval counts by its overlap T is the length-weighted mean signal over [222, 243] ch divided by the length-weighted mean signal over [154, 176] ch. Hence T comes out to 2.0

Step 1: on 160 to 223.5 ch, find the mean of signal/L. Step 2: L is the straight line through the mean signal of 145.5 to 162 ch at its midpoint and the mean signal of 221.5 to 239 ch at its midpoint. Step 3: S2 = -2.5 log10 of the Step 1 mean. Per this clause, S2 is 0.05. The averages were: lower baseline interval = 25.3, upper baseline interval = 40.7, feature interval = 31.7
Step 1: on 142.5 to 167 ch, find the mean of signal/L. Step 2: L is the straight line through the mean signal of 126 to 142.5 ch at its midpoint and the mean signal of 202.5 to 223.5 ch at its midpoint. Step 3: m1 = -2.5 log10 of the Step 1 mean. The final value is 0.43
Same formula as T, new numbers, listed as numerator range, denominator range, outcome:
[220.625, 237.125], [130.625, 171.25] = 1.41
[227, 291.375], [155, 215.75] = 1.33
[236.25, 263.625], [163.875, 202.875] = 1.30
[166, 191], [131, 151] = 0.81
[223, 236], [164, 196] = 1.36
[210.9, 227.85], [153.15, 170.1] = 1.72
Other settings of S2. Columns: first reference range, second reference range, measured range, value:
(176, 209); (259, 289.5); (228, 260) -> -0.060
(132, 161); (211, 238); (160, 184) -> 0.367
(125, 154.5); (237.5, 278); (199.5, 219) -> 0.137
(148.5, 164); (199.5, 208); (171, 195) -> -0.035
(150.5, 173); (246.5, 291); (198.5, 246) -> -0.186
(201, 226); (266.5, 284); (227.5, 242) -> -0.131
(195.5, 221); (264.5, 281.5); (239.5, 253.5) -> -0.083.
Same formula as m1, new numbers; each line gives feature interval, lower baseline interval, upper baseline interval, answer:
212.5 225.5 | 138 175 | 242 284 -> 0.09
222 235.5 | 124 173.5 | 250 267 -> -0.09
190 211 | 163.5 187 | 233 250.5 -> -0.19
